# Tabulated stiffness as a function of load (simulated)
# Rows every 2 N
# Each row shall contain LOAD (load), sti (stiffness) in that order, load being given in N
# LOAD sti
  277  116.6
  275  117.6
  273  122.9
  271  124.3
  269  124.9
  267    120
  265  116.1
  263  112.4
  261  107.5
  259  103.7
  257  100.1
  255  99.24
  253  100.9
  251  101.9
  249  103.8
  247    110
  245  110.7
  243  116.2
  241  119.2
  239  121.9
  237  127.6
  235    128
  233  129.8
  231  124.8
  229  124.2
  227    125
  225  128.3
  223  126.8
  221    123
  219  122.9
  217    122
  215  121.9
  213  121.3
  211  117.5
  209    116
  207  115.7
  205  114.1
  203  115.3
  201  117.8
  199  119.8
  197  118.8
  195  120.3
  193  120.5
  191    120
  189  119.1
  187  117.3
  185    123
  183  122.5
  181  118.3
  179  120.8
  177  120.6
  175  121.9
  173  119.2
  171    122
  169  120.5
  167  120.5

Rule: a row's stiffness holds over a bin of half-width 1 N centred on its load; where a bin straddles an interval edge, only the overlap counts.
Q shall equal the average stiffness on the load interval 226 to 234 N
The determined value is 126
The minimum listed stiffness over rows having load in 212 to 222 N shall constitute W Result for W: 121.3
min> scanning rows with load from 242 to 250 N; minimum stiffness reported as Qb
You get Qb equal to 103.8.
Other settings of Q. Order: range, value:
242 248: 112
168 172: 121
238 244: 119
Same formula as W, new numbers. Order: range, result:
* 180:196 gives 117.3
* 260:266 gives 107.5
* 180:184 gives 118.3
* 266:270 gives 120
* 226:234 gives 124.2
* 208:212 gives 116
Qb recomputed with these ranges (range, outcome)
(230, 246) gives 110.7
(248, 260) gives 99.24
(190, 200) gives 118.8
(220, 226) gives 123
